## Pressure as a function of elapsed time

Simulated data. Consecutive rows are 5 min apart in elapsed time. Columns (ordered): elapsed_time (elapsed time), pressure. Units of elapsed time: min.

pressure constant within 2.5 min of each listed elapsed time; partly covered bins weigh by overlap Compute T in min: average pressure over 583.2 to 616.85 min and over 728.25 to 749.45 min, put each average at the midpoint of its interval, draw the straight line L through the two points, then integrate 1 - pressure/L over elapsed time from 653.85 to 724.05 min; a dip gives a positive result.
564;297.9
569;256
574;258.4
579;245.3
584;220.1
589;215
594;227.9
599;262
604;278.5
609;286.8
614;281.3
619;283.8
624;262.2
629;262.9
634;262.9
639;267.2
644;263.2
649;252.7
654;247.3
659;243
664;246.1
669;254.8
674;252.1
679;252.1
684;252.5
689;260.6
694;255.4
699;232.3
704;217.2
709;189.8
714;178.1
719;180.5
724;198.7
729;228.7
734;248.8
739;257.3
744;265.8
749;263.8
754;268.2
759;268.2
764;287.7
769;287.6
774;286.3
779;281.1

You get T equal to 6.4 min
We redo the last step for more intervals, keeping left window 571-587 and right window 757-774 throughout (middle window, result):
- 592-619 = -2.48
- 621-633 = -0.57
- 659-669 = 0.47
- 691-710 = 2.87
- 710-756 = 7.52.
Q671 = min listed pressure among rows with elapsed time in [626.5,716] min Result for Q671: 178.1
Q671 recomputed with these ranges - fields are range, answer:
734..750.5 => 248.8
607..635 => 262.2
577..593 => 215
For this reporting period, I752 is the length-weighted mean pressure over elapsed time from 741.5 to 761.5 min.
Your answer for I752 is 266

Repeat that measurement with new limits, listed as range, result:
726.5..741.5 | 245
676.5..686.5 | 252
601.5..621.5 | 283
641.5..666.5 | 250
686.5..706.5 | 241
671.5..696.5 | 255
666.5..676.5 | 253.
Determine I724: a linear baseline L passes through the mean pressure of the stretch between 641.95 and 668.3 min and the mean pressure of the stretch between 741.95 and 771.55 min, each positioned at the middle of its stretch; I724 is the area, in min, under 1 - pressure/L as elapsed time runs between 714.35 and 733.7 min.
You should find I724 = 4.45 min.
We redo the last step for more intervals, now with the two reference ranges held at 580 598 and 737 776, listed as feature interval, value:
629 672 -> -2.1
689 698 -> 0.1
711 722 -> 3.4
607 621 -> -3.0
